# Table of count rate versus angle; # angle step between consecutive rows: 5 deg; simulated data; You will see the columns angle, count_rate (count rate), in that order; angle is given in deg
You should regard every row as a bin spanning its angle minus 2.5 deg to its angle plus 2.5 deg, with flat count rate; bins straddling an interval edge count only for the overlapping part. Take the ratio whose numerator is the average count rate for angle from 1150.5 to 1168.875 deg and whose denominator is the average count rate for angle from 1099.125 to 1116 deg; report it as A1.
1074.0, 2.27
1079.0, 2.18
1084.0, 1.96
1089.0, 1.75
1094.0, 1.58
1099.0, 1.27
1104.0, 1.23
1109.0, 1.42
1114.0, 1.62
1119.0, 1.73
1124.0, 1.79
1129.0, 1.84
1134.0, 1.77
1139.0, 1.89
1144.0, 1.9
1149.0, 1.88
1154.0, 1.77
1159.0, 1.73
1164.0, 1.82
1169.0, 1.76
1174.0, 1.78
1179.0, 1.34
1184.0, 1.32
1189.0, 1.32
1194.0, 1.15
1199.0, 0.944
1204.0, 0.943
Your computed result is 1.3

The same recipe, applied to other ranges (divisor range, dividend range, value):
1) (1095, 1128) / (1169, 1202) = 0.88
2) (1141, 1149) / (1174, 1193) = 0.72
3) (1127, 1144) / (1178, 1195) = 0.70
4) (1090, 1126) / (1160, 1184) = 1.08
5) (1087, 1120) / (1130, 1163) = 1.22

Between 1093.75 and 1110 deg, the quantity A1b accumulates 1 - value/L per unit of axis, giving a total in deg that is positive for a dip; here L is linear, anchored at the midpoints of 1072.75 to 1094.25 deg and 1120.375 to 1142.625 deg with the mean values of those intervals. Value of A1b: 4.8 deg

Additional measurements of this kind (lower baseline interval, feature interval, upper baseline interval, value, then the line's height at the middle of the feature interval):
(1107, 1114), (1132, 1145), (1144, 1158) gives -0.9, 1.72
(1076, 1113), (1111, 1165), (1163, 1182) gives -4.7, 1.65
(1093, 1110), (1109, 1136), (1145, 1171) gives -3.6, 1.52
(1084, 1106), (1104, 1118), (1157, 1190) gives 0.4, 1.53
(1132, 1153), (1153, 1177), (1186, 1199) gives -3.3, 1.55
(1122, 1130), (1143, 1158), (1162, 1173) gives -0.3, 1.8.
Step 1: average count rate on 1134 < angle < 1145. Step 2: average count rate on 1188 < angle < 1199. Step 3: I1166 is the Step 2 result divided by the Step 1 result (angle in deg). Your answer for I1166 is 0.62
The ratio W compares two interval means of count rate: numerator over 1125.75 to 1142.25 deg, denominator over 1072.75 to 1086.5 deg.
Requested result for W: 0.9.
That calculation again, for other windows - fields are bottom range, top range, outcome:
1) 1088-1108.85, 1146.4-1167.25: 1.26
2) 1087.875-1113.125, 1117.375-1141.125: 1.25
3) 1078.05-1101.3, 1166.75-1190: 0.88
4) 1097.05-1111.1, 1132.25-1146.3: 1.42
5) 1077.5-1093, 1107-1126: 0.86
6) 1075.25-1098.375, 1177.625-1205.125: 0.64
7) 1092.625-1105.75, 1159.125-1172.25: 1.32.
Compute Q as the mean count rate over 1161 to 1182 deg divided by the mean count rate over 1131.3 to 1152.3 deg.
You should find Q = 0.9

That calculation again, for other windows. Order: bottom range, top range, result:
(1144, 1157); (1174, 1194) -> 0.74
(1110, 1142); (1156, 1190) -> 0.91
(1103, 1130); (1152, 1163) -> 1.09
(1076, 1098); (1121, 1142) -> 0.99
